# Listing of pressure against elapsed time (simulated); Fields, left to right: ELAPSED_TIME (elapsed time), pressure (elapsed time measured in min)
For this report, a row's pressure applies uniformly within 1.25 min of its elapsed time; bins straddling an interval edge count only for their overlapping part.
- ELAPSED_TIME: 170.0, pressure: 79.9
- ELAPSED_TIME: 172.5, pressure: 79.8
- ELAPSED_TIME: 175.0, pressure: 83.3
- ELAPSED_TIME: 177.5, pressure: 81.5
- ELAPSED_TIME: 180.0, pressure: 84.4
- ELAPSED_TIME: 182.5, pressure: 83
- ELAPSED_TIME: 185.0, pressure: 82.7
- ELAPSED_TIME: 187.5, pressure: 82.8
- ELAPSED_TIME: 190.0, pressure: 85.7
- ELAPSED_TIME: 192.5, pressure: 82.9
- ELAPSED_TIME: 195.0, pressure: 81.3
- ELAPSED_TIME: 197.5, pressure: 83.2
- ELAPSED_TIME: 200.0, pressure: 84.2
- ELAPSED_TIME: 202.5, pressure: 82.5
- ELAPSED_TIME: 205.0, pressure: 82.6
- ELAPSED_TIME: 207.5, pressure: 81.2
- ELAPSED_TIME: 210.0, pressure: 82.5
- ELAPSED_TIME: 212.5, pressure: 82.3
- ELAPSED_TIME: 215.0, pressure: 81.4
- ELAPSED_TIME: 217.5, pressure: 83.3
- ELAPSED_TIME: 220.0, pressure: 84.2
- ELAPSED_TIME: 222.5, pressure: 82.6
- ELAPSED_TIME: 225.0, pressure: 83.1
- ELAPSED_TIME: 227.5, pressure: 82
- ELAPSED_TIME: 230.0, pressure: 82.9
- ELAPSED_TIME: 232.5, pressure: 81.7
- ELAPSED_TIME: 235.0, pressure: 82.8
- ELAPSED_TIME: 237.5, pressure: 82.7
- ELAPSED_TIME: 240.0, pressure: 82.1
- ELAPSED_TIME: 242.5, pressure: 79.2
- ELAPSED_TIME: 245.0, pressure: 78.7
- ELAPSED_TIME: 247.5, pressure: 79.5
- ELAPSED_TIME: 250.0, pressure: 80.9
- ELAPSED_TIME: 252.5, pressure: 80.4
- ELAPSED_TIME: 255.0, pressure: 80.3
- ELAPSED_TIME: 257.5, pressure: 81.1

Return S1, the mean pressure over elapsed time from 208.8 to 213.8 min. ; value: 82.4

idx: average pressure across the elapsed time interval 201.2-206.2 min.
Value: 82.6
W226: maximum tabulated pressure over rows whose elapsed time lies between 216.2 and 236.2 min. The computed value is 84.2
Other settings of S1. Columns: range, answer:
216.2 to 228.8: 83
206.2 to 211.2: 81.9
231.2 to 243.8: 81.7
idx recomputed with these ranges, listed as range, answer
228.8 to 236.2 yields 82.5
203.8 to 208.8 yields 81.9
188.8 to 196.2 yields 83.3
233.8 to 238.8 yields 82.7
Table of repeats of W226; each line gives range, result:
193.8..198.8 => 83.2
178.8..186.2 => 84.4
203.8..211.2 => 82.6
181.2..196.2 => 85.7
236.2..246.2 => 82.7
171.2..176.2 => 83.3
